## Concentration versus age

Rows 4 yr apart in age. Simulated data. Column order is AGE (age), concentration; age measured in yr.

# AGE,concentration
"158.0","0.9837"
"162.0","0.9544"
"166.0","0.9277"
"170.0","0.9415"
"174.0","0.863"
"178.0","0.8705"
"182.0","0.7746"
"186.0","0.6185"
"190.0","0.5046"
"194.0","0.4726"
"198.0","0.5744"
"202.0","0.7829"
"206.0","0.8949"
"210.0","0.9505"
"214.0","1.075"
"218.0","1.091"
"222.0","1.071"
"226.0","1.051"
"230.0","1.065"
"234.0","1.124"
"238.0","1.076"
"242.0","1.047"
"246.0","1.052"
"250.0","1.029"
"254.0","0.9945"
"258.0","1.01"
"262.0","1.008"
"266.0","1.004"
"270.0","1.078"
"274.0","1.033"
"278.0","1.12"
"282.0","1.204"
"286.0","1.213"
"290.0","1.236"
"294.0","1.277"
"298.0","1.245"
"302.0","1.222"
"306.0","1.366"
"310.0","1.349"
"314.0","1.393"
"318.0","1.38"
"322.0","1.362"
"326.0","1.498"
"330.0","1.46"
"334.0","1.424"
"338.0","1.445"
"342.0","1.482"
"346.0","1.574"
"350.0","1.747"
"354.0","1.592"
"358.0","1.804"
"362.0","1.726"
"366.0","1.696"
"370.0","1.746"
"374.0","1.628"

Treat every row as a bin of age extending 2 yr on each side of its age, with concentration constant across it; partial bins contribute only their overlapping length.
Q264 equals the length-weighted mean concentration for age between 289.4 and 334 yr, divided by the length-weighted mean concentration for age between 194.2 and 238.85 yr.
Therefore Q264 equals 1.4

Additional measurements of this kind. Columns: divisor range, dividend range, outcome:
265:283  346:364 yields 1.57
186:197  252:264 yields 1.93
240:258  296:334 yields 1.33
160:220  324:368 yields 1.93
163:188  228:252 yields 1.27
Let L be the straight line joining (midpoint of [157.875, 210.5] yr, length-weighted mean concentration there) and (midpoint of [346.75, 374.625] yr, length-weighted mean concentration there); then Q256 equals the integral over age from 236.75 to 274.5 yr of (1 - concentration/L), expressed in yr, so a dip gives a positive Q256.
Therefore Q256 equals 3.9 yr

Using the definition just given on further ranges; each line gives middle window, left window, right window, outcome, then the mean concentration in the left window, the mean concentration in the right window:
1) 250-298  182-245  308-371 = 3.8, 0.892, 1.54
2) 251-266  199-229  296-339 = 1.9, 0.977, 1.38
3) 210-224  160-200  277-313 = -2.3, 0.75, 1.26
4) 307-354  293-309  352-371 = 0.7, 1.28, 1.71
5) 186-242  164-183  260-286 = 4.2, 0.881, 1.09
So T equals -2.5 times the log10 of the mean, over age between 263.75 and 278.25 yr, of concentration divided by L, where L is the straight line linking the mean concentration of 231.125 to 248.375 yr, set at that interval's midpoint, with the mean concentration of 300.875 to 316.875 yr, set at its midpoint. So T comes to 0.14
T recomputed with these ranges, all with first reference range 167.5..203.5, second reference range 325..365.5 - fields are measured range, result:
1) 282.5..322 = 0.041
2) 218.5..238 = -0.144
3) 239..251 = -0.011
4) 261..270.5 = 0.125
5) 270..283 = 0.096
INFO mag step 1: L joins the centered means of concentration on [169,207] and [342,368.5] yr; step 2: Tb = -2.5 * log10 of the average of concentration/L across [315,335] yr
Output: 0.059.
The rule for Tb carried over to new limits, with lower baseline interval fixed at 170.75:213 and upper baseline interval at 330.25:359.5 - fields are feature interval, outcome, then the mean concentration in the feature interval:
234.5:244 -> -0.08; 1.07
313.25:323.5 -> 0.04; 1.38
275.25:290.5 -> 0.05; 1.18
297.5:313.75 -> 0.04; 1.31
